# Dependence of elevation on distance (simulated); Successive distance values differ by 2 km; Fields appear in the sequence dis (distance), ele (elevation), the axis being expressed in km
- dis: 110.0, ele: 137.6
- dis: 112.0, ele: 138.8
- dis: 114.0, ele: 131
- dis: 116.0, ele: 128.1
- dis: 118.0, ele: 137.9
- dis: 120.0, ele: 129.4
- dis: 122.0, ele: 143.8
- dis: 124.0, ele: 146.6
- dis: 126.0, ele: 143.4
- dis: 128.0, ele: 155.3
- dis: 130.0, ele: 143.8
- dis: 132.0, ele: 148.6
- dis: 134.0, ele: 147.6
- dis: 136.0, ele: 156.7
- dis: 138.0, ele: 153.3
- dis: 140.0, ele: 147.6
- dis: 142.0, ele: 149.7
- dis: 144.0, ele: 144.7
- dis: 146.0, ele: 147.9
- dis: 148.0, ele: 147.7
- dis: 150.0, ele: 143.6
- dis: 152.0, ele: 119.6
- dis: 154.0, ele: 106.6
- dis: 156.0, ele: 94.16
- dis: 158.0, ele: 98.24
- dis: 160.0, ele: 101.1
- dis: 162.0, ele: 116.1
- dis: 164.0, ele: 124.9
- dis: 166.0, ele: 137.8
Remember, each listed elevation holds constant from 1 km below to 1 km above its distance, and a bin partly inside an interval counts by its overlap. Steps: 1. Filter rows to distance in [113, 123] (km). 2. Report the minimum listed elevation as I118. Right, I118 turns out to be 128.1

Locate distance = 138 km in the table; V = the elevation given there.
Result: 153.3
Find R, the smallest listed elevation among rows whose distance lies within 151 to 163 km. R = 94.16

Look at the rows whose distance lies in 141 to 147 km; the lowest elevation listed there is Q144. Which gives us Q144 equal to 144.7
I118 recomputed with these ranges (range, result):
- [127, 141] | 143.8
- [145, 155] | 106.6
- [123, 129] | 143.4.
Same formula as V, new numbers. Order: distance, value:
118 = 137.9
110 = 137.6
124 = 146.6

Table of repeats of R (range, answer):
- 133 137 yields 147.6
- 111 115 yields 131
